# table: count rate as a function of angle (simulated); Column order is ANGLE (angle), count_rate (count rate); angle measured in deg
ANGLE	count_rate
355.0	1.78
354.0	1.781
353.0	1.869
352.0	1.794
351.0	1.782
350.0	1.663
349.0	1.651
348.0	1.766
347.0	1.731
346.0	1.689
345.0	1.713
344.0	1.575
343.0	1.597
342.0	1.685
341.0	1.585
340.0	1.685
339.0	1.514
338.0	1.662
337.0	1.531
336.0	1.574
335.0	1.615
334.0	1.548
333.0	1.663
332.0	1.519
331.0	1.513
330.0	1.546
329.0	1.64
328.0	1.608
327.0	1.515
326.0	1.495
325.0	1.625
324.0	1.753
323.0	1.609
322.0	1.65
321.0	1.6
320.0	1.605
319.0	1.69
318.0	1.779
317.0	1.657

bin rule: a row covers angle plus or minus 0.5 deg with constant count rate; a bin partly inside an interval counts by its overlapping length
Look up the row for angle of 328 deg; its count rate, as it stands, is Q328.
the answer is 1.608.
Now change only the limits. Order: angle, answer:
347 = 1.731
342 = 1.685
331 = 1.513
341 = 1.585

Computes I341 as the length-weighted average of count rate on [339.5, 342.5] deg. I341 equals 1.65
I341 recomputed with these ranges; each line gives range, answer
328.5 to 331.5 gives 1.57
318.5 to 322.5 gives 1.64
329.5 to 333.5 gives 1.56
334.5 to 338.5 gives 1.6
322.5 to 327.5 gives 1.6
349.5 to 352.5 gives 1.75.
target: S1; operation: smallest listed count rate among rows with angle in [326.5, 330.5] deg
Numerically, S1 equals 1.515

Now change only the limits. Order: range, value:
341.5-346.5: 1.575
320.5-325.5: 1.6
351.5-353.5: 1.794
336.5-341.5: 1.514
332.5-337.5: 1.531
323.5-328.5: 1.495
